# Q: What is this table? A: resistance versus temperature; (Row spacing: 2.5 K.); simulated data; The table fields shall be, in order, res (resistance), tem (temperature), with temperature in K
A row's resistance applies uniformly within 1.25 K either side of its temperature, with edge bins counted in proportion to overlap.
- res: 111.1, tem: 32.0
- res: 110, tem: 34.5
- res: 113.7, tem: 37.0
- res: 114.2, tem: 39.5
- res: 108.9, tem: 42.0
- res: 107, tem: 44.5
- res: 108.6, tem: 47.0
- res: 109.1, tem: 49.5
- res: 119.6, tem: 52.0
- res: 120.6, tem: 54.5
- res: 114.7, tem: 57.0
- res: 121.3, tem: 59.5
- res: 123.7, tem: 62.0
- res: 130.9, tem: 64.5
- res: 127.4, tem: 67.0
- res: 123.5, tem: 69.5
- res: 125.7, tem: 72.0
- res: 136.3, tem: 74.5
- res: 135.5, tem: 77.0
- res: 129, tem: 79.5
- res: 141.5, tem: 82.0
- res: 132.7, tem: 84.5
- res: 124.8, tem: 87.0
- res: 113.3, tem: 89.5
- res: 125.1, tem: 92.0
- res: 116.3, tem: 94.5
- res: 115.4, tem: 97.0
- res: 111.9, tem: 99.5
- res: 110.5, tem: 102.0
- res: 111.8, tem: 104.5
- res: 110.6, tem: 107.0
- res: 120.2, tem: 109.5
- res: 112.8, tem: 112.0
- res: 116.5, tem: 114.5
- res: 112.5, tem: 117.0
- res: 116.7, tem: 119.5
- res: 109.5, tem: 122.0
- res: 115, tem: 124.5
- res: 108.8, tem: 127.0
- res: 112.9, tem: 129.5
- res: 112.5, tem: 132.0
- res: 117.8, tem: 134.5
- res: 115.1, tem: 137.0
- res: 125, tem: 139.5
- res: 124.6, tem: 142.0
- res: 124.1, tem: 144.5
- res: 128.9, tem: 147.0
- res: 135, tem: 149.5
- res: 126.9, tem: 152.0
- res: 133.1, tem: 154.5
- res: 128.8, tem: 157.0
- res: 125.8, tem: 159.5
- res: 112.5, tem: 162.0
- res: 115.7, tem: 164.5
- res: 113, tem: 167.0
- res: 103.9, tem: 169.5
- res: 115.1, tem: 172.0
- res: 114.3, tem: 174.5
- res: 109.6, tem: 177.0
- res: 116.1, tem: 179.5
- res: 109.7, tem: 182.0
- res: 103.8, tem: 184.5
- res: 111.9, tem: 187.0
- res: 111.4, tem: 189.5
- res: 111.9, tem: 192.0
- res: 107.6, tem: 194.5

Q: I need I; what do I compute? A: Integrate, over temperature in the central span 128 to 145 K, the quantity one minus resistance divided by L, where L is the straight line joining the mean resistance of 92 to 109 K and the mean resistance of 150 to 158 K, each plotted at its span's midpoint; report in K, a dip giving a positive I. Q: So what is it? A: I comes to 0.9 K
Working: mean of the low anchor 114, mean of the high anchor 130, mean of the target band 118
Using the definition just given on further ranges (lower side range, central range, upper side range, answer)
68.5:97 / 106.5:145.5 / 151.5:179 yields 2.0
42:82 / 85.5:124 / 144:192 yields 1.7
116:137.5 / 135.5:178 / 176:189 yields -3.4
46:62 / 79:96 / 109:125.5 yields -1.5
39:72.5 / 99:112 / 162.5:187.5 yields 0.3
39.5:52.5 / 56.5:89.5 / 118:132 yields -5.0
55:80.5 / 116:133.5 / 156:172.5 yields 1.1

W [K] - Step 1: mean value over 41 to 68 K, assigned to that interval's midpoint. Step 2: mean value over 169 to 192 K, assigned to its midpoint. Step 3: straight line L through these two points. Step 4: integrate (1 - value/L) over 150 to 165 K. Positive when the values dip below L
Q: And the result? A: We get -1.7 K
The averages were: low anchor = 117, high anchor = 111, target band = 125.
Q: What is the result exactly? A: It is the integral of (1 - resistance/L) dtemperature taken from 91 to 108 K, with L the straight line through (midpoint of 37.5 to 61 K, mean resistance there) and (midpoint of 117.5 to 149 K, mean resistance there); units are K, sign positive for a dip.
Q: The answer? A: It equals 0.3 K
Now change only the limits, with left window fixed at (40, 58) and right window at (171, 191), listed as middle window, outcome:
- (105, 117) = -0.3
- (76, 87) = -2.1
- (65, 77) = -1.8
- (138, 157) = -2.8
